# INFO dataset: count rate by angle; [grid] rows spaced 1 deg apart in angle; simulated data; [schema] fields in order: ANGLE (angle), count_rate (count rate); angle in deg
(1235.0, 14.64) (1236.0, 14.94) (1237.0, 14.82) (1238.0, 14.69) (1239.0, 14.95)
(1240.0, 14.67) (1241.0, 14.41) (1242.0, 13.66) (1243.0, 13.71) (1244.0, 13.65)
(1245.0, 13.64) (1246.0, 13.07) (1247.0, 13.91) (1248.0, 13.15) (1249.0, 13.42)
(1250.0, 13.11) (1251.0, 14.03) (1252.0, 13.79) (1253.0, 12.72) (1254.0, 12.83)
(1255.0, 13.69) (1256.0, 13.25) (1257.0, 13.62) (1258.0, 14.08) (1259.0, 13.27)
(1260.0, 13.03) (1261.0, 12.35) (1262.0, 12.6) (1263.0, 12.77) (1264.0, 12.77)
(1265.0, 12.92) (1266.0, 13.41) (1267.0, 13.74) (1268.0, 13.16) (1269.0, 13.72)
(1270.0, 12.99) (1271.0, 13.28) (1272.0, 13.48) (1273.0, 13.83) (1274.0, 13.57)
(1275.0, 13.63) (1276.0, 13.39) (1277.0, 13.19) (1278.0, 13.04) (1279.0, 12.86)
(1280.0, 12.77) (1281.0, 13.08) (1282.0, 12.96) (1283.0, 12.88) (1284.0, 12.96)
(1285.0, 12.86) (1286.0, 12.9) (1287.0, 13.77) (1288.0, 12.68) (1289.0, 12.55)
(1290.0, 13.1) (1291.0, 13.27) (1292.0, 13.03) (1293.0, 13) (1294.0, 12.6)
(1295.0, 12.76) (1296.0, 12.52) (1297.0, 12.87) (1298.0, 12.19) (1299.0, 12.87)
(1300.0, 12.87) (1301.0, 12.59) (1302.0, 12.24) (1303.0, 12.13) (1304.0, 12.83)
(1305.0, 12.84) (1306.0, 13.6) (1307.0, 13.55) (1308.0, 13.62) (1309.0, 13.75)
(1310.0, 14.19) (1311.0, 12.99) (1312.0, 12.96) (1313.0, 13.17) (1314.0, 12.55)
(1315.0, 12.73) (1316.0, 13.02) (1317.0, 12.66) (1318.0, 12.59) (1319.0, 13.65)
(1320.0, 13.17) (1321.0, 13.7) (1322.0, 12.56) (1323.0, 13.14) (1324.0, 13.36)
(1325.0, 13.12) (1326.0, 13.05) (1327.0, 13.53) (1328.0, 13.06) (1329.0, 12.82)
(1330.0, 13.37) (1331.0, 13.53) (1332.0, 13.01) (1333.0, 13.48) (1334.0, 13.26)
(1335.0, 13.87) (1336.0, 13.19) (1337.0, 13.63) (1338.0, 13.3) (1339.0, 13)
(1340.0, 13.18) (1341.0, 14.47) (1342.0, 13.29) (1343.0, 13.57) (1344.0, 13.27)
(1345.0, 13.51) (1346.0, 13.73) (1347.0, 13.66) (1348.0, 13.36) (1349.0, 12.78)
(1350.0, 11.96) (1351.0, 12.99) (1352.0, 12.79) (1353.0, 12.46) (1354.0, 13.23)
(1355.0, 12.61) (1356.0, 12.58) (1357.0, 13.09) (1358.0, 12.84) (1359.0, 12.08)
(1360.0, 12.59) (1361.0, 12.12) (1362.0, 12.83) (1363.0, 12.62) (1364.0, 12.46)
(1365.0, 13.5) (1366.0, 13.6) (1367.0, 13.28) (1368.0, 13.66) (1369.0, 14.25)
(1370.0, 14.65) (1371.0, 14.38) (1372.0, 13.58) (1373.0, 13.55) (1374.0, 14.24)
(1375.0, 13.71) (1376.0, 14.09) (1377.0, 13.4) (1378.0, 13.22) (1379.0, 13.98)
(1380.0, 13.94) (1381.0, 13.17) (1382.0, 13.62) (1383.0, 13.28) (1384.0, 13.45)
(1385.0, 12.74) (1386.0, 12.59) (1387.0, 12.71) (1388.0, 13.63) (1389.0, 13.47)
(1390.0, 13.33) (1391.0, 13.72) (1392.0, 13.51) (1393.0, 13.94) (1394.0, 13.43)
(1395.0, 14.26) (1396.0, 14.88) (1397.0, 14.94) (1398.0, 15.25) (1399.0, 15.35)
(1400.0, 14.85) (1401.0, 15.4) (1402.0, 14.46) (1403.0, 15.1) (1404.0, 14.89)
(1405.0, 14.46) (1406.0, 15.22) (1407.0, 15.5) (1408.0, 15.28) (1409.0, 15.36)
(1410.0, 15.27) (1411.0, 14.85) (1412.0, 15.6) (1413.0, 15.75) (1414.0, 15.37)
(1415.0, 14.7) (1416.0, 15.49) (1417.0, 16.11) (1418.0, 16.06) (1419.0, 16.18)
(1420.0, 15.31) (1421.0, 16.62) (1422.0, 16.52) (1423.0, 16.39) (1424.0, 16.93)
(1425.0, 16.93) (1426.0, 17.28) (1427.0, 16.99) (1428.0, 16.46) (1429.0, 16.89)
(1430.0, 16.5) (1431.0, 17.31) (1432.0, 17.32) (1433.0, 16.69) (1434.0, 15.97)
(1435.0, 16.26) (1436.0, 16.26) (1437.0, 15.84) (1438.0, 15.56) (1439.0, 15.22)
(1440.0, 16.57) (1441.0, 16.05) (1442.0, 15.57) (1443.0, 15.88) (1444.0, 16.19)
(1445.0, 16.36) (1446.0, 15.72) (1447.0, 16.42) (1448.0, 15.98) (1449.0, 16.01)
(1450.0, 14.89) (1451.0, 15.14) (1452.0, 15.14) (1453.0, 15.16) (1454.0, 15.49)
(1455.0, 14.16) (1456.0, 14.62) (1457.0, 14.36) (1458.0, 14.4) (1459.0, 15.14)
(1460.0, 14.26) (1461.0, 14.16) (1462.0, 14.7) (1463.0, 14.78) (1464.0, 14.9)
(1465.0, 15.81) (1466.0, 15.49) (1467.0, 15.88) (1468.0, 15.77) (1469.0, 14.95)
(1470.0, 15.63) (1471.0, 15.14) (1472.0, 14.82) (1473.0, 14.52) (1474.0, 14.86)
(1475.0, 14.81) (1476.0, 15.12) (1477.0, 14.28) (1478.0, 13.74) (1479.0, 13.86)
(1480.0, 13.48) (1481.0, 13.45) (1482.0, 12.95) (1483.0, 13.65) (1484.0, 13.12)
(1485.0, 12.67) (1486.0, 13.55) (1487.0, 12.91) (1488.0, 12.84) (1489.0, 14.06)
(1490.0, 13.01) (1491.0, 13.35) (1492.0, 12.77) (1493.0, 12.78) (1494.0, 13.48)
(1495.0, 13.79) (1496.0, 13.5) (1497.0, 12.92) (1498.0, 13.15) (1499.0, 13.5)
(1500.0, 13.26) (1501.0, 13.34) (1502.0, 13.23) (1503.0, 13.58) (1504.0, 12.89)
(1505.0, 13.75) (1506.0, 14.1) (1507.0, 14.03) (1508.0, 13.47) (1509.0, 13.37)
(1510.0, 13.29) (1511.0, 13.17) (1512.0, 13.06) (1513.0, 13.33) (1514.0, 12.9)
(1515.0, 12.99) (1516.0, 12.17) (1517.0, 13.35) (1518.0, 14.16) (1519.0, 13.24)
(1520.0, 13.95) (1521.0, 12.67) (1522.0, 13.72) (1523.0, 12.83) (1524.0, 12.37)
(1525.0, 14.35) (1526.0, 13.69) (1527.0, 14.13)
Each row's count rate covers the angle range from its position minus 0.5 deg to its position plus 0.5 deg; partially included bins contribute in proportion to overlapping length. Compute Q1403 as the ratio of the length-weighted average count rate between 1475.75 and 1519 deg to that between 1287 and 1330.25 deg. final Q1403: 1.03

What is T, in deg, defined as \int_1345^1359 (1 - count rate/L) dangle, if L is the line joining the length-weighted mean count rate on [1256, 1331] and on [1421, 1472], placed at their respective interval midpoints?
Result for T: 1.18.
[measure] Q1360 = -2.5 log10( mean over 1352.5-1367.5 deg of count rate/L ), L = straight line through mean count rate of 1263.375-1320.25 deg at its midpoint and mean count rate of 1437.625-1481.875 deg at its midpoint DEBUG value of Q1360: 0.09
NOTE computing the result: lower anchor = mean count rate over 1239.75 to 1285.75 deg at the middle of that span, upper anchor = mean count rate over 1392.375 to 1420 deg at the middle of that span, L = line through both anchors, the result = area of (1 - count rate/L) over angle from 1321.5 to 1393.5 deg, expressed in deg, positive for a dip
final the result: 6.0 deg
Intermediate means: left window 13.3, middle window 13.3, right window 15.1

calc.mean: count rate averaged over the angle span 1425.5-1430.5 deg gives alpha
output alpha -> 16.8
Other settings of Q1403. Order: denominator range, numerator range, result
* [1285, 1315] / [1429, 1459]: 1.22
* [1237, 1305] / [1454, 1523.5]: 1.05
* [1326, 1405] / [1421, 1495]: 1.12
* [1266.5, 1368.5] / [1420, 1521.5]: 1.12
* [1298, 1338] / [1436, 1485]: 1.14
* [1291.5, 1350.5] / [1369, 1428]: 1.12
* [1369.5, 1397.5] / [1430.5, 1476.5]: 1.13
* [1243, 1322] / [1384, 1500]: 1.13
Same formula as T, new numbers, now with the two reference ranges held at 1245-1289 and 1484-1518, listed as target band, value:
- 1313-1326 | 0.2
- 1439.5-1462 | -3.5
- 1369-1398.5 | -1.1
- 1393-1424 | -4.8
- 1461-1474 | -1.8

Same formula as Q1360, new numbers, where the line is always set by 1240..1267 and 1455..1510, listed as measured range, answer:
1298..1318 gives 0.04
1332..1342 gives 0.01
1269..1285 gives 0.02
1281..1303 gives 0.05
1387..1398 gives -0.01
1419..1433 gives -0.20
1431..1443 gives -0.17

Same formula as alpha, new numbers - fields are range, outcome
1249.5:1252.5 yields 13.6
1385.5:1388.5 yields 13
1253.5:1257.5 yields 13.3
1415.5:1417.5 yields 15.8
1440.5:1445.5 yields 16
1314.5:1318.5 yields 12.8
